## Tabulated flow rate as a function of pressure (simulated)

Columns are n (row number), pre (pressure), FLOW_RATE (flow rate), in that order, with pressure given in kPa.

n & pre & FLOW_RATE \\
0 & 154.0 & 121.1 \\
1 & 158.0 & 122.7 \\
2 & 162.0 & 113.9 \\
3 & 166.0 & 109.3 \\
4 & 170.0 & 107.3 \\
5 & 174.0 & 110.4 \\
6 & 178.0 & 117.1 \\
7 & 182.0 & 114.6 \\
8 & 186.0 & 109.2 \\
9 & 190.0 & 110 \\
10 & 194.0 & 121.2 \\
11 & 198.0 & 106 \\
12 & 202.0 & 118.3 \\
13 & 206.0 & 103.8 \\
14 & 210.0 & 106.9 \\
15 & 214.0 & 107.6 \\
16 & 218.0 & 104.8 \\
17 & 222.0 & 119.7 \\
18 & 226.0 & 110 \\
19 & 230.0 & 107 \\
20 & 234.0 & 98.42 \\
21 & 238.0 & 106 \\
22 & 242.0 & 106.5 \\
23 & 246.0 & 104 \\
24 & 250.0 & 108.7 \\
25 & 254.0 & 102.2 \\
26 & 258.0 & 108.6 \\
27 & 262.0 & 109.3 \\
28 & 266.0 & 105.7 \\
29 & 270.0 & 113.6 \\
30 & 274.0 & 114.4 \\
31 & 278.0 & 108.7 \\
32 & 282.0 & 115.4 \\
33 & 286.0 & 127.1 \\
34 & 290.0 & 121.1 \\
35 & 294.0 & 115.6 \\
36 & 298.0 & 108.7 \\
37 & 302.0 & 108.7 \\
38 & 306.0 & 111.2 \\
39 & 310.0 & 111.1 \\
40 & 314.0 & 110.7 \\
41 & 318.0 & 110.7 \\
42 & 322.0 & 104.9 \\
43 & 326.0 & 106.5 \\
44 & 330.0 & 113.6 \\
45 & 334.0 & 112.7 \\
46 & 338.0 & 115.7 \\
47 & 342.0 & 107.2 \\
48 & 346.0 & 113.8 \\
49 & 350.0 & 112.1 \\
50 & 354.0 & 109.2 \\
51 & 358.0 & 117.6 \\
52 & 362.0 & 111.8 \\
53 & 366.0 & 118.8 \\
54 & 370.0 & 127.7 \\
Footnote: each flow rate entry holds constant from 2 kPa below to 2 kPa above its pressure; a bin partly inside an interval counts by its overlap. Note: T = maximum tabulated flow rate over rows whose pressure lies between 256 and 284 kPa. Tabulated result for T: 115.4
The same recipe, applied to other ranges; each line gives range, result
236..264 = 109.3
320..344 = 115.7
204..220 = 107.6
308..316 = 111.1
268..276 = 114.4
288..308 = 121.1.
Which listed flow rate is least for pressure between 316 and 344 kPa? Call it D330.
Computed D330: 104.9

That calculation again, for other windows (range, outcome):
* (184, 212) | 103.8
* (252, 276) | 102.2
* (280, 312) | 108.7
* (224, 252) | 98.42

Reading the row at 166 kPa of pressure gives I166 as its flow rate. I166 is 109.3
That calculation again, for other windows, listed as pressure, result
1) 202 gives 118.3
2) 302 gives 108.7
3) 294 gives 115.6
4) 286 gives 127.1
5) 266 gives 105.7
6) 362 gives 111.8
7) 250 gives 108.7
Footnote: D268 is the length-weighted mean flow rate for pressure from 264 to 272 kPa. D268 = 110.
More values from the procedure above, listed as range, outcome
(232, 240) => 102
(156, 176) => 113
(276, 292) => 118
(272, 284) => 113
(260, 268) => 108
